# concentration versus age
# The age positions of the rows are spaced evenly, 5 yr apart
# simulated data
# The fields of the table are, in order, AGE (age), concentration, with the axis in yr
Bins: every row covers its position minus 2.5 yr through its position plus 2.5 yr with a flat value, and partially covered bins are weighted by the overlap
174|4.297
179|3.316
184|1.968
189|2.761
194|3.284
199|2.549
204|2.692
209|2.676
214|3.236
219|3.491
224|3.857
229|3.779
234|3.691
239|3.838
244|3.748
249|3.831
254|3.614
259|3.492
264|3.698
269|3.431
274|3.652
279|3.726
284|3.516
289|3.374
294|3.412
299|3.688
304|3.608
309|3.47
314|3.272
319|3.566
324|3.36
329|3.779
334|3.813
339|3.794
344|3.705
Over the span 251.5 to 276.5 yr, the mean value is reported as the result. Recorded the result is 3.58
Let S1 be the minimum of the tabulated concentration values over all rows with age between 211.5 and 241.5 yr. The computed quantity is 3.236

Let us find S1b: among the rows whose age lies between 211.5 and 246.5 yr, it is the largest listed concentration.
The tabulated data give 3.857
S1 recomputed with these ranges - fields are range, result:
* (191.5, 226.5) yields 2.549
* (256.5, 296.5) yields 3.374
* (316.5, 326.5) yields 3.36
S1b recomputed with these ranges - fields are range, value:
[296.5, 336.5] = 3.813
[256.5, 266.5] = 3.698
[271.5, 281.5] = 3.726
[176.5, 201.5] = 3.316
